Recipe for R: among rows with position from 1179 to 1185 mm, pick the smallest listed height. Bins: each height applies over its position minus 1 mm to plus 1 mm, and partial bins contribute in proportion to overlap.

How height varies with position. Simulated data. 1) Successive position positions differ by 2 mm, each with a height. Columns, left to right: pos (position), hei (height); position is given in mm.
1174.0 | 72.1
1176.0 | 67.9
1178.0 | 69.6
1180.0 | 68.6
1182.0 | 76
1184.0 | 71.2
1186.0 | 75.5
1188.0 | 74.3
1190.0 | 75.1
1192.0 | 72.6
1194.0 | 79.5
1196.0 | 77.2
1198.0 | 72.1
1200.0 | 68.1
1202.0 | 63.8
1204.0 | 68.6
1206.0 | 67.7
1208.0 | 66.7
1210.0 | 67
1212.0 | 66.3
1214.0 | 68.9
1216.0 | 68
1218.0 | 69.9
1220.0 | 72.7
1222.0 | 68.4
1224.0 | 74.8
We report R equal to 68.6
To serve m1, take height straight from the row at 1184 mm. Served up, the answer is 71.2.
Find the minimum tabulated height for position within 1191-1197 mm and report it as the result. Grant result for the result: 72.6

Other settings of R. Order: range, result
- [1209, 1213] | 66.3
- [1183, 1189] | 71.2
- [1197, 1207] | 63.8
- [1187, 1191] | 74.3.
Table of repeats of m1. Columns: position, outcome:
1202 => 63.8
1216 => 68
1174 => 72.1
